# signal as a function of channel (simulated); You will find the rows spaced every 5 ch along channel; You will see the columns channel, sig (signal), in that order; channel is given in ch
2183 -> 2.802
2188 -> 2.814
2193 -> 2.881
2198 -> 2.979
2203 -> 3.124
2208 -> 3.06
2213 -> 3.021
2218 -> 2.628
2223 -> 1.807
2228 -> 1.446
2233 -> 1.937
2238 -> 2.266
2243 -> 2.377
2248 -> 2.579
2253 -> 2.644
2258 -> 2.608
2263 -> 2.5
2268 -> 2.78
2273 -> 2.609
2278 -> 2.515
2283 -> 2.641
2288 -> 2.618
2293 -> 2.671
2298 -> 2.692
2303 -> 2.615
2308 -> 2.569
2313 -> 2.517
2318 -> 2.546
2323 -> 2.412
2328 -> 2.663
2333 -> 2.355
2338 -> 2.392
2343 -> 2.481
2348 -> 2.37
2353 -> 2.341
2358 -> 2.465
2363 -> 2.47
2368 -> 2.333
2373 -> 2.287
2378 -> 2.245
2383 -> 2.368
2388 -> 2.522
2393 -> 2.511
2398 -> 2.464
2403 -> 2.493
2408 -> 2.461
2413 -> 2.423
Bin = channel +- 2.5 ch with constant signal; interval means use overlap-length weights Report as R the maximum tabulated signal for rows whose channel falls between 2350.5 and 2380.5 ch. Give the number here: 2.47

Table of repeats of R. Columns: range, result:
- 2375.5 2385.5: 2.368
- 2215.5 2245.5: 2.628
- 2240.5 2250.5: 2.579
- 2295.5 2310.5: 2.692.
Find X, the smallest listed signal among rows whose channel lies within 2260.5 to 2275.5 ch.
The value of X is 2.5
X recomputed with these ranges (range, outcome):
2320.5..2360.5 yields 2.341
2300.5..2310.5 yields 2.569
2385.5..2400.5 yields 2.464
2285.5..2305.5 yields 2.615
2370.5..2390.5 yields 2.245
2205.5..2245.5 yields 1.446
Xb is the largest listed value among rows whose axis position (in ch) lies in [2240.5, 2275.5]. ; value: 2.78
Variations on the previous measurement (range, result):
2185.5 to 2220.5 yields 3.124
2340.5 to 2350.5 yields 2.481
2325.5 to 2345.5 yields 2.663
